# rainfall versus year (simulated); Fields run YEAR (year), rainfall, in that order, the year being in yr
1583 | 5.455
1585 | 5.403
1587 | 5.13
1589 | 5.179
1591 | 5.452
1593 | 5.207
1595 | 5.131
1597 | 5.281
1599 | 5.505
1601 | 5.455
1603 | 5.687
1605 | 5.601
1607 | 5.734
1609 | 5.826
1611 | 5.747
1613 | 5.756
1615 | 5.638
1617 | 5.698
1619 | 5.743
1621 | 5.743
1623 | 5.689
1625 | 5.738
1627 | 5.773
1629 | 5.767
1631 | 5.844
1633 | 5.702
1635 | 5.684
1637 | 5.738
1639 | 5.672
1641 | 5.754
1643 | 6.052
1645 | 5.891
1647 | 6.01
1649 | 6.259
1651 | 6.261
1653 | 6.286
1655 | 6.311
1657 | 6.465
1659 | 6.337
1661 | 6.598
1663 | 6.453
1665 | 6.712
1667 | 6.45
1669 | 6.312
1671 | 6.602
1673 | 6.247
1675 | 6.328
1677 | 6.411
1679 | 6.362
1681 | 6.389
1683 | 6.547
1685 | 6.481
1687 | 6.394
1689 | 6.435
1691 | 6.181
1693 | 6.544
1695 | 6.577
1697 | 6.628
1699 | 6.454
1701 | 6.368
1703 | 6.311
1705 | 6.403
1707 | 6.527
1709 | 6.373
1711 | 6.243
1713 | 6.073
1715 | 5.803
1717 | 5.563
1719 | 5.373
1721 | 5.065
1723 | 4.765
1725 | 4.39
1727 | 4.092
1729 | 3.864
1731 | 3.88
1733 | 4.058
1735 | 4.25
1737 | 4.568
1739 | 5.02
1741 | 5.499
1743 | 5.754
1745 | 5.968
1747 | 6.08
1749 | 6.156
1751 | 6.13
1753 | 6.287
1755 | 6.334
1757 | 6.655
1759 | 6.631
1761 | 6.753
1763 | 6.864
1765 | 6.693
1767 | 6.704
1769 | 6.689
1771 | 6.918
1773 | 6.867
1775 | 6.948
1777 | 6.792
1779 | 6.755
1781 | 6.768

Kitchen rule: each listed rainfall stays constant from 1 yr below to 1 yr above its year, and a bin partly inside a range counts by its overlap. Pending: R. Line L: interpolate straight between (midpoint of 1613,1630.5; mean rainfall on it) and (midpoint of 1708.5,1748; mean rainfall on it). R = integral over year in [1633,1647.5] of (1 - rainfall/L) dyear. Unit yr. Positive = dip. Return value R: -0.5 yr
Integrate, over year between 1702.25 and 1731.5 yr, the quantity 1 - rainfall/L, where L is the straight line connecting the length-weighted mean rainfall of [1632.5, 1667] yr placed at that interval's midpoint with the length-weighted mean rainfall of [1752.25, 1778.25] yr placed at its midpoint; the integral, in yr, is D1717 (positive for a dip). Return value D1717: 4.8 yr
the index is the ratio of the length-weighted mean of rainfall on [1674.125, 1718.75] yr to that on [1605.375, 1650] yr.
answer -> 1.09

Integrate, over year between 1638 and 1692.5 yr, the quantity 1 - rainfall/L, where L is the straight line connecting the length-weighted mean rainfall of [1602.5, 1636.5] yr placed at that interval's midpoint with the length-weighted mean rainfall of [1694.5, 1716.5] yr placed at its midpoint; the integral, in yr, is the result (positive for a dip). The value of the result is -2.4 yr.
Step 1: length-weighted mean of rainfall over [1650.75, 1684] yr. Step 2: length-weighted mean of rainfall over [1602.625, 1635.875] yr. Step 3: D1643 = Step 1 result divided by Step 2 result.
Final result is 1.1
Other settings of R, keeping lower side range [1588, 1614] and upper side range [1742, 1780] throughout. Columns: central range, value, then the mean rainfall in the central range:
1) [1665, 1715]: -2.68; 6.4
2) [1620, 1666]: -2.04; 6.03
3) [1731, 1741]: 2.91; 4.52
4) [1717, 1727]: 2.22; 4.88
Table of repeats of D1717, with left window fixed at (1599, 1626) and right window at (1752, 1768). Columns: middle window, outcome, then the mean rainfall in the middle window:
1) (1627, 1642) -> 0.22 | 5.74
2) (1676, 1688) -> -0.60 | 6.43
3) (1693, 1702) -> -0.42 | 6.51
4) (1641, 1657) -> -0.62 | 6.15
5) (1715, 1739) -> 6.74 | 4.61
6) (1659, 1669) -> -0.82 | 6.51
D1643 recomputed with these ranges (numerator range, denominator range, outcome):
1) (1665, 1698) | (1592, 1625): 1.15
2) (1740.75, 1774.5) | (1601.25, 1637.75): 1.13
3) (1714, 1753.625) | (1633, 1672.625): 0.83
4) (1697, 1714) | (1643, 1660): 1.02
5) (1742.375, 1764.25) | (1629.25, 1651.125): 1.08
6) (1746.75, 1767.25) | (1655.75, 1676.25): 1.01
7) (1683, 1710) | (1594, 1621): 1.15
